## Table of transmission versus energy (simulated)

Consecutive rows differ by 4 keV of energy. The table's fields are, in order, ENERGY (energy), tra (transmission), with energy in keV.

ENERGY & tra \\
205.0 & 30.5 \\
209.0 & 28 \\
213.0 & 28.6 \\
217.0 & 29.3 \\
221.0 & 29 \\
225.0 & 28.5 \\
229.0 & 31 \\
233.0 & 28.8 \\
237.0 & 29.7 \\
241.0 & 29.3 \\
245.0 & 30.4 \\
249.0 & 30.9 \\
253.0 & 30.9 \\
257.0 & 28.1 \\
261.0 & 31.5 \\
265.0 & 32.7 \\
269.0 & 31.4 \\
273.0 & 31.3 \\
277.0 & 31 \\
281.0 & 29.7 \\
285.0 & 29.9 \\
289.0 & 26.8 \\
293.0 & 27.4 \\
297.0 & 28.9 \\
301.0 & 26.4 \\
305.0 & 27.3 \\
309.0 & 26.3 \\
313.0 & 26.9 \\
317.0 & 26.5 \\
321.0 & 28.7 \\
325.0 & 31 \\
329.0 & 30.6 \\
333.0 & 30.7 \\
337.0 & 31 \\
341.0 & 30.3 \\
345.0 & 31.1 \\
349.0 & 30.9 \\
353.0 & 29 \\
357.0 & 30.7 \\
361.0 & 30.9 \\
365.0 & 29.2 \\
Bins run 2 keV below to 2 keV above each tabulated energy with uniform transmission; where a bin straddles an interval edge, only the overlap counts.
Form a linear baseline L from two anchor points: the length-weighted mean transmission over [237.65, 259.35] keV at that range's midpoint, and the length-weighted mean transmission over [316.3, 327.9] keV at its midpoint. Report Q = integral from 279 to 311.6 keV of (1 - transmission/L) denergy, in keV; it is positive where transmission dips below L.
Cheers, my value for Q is 1.8 keV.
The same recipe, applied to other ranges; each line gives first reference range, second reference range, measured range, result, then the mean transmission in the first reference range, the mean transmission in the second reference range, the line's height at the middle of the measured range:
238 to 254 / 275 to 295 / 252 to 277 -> -1.1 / 30.3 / 29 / 29.7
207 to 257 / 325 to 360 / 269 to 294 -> 0.3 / 29.5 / 30.6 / 30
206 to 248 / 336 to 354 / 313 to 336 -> 0.7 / 29.3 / 30.5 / 30.3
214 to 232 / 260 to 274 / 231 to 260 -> 0.8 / 29.4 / 31.8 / 30.6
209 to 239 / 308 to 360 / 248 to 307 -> -0.4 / 29.2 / 29.6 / 29.4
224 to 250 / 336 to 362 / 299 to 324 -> 2.6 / 29.8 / 30.5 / 30.3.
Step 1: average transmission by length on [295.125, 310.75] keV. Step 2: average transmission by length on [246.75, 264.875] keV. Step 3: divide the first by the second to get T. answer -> 0.9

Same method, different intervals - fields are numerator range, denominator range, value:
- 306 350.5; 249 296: 0.98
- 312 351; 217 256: 1.00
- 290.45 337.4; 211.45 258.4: 0.96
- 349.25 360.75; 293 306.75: 1.10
